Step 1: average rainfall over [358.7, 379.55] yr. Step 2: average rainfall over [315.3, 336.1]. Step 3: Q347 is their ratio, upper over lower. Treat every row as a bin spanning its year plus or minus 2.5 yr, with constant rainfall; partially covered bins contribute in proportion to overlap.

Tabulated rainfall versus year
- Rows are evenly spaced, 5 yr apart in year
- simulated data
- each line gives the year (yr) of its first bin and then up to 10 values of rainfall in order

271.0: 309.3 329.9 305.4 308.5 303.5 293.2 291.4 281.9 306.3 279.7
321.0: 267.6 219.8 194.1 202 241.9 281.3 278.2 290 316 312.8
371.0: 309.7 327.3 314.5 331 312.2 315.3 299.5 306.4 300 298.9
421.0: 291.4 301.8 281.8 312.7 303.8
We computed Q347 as 1.36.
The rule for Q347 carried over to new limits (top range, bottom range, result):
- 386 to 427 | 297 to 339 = 1.19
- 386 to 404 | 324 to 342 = 1.47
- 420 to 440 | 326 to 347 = 1.32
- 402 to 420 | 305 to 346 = 1.20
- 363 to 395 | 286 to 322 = 1.09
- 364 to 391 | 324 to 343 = 1.49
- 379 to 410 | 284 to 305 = 1.05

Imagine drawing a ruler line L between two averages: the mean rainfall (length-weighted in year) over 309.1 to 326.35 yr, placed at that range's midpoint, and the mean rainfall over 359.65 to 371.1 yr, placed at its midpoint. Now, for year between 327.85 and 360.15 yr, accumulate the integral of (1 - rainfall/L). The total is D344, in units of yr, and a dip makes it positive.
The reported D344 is 4.9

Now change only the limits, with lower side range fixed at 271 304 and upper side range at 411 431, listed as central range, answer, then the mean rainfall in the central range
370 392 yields -1.6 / 320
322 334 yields 3.5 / 214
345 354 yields 0.6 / 280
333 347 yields 3.1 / 236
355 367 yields -0.3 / 307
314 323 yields 0.9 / 274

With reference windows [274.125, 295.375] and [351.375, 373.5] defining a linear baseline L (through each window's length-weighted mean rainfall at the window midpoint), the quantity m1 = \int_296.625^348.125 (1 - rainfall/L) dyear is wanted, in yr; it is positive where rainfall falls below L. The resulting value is 8.29 yr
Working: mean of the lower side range 310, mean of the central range 258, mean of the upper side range 304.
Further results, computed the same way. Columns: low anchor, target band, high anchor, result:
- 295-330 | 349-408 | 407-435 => -4.63 yr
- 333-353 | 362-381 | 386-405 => -2.25 yr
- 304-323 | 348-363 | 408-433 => -0.26 yr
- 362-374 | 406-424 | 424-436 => 0.10 yr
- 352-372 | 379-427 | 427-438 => -1.09 yr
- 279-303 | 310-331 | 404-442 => 3.04 yr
